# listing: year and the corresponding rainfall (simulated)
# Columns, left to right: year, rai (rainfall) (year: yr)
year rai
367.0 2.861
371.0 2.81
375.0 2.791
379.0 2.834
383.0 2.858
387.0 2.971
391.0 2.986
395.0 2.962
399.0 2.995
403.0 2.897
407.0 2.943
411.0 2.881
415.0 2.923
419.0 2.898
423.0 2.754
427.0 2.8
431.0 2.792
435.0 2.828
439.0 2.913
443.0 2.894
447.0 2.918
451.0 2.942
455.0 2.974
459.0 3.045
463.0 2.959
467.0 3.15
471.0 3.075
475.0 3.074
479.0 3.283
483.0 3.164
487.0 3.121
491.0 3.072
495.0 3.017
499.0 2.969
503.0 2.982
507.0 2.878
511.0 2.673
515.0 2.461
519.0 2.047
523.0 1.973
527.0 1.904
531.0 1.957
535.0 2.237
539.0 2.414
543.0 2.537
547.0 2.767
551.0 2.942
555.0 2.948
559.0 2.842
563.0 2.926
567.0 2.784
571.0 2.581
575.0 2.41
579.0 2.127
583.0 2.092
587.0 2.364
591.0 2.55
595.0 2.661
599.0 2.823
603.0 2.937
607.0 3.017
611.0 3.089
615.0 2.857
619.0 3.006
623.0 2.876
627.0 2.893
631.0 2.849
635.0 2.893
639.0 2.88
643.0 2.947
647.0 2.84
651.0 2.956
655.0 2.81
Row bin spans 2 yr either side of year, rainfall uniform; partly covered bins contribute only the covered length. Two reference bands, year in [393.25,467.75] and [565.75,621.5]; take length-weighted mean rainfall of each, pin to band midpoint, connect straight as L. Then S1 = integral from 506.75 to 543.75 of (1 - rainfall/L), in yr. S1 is 6.64 yr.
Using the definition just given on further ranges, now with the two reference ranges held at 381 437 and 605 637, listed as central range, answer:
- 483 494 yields -0.7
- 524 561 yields 5.4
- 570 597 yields 4.9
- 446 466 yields -0.5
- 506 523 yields 2.8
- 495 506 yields -0.2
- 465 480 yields -1.2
